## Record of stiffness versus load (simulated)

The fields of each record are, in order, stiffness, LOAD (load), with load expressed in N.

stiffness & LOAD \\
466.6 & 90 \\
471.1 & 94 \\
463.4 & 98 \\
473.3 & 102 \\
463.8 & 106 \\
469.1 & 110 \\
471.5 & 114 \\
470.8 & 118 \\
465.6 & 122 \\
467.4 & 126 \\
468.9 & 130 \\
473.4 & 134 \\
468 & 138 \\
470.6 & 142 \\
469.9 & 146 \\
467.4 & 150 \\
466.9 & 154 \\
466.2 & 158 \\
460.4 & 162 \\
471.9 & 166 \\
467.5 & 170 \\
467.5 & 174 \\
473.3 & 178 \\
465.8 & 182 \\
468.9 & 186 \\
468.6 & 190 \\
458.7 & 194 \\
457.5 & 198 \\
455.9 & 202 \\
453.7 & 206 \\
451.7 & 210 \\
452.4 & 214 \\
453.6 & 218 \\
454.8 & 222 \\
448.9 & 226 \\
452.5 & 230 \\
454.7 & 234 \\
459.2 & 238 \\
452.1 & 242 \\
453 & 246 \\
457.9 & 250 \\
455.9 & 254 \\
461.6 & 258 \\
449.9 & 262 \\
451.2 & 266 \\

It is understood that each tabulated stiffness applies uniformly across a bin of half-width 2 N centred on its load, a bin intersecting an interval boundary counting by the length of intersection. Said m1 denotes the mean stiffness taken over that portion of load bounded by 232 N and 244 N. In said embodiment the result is 455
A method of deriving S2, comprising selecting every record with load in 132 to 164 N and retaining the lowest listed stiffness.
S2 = 460.4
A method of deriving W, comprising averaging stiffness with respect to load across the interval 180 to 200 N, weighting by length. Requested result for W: 464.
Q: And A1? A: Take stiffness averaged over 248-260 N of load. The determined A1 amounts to 458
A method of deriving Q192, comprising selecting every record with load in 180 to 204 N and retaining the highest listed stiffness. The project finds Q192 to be 468.9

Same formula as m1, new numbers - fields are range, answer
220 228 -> 452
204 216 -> 453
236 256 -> 456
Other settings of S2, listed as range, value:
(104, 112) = 463.8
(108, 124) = 465.6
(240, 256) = 452.1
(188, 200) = 457.5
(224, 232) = 448.9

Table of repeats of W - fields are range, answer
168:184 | 469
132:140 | 471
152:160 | 467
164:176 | 469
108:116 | 470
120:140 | 469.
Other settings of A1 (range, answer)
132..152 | 470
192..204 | 457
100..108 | 469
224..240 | 454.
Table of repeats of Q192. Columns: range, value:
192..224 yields 458.7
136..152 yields 470.6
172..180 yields 473.3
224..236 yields 454.7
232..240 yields 459.2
